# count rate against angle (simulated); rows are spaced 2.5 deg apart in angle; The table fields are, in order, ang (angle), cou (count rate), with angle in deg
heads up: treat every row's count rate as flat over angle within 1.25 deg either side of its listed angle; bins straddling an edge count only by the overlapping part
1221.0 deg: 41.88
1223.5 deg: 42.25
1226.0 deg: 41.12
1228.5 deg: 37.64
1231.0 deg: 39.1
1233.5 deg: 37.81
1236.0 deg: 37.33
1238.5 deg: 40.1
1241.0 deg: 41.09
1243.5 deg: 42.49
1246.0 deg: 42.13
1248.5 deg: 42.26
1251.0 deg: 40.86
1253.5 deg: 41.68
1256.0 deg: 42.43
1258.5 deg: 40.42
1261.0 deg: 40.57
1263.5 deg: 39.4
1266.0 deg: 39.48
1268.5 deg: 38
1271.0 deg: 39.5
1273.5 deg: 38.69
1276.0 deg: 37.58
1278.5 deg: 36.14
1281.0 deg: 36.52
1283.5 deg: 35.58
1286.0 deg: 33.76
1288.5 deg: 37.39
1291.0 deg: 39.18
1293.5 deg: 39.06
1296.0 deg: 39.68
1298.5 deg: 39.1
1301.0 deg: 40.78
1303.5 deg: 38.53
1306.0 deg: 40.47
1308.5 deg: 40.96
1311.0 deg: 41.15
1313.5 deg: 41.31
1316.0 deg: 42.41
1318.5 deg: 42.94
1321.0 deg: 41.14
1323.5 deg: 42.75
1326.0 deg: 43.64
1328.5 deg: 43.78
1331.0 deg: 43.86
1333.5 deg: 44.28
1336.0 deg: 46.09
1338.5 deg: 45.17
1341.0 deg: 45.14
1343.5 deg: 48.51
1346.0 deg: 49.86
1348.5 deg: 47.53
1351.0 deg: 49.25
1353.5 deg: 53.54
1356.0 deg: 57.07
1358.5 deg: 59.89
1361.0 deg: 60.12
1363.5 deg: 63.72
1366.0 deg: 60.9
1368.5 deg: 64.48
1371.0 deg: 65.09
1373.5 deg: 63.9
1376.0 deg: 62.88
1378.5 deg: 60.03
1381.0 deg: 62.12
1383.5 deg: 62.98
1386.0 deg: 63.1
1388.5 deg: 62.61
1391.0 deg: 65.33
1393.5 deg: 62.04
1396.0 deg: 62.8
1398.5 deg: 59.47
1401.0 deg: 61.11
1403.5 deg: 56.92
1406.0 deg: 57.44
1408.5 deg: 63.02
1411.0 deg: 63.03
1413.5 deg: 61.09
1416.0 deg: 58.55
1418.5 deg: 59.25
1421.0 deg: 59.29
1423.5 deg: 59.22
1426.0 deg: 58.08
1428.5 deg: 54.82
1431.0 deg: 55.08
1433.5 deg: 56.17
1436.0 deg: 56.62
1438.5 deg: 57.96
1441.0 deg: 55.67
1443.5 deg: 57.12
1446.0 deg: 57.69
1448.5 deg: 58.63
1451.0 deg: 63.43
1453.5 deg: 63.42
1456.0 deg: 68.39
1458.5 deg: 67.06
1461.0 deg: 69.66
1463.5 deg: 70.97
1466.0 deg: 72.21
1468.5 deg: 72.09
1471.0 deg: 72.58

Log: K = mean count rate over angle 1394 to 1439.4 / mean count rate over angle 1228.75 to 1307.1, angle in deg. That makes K 1.50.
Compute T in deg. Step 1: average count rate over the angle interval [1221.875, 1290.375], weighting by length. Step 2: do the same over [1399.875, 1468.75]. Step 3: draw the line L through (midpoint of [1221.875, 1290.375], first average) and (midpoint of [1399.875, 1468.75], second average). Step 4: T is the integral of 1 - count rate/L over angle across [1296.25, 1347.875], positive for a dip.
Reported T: 4.7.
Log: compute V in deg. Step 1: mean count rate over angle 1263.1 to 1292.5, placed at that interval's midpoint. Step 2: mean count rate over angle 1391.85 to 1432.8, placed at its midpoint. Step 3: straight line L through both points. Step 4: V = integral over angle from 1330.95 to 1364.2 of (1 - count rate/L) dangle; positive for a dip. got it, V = -1.4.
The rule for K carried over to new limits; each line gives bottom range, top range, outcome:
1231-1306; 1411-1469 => 1.56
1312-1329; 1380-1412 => 1.45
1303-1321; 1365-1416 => 1.50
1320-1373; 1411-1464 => 1.17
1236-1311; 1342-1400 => 1.51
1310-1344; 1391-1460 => 1.37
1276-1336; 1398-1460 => 1.48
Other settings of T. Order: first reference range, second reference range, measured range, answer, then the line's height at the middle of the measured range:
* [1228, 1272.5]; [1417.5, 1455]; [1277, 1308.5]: 4.4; 44.3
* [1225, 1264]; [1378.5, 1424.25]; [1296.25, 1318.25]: 3.6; 48.7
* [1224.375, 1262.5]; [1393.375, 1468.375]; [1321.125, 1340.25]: 2.3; 50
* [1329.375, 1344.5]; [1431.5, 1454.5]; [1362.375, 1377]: -4.2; 49.4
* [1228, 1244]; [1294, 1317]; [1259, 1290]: 1.6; 39.9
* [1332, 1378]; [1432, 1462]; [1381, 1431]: -2.0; 58.2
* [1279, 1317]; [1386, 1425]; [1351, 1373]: -3.4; 52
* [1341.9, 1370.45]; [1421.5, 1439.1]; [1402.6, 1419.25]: -1.0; 56.7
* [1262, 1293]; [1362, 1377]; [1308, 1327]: 2.6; 48.9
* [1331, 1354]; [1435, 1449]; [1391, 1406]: -2.2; 52.9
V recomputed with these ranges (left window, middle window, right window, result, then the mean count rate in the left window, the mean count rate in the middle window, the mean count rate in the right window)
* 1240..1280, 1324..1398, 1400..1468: -4.7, 40.1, 55.8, 60.9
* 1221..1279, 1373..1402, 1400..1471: -3.4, 40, 62.3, 61.4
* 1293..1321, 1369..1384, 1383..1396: -0.8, 40.6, 62.9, 63.2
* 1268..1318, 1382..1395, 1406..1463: -2.4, 38.9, 63.2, 60.2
